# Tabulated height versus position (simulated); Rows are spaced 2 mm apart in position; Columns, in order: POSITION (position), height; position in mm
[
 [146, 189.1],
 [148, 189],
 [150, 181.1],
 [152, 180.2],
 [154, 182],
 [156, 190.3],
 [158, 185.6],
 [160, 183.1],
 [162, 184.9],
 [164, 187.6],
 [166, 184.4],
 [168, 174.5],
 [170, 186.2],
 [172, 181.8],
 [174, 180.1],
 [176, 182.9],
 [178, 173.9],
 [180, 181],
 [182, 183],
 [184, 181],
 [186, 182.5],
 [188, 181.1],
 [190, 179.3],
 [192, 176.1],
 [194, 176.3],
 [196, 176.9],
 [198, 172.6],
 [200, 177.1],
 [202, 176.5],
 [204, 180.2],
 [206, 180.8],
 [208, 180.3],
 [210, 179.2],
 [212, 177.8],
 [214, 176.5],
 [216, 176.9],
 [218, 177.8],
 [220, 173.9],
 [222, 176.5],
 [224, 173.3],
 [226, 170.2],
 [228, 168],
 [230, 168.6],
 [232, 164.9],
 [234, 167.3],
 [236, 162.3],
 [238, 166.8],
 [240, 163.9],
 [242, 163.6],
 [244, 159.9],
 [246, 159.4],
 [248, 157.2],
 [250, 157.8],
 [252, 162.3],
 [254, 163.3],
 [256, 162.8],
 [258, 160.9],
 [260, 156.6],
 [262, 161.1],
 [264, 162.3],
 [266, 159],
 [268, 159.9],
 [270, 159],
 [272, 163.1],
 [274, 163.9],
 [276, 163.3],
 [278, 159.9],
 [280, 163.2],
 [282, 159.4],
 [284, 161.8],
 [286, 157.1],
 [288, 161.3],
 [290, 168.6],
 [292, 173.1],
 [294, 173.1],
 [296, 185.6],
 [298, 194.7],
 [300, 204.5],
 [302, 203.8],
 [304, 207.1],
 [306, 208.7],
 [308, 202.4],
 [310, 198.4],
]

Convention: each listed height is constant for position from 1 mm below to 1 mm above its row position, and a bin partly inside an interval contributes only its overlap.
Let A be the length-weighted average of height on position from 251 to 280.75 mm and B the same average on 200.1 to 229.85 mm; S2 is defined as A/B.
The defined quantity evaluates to 0.9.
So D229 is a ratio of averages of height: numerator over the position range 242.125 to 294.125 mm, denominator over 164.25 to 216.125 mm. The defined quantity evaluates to 0.90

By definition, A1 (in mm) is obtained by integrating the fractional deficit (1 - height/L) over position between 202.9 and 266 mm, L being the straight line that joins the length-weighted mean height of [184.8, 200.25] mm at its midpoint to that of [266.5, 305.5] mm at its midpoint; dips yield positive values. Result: 2.76 mm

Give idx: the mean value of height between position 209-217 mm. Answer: 178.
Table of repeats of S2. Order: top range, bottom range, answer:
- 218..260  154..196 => 0.91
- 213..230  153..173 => 0.94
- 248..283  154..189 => 0.88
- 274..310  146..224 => 0.99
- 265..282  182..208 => 0.90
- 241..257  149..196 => 0.89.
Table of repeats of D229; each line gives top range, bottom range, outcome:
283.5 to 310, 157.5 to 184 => 1.02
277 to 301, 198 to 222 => 0.97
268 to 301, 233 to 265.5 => 1.05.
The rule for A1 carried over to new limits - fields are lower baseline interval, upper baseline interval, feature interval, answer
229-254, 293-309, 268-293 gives 3.07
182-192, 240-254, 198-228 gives -0.79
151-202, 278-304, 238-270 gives 3.04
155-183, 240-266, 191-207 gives -0.20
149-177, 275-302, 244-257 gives 1.13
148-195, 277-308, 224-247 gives 1.95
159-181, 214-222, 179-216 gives -0.02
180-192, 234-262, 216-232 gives -0.32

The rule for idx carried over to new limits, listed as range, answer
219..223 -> 175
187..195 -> 178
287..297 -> 172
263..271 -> 160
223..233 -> 169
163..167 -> 186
